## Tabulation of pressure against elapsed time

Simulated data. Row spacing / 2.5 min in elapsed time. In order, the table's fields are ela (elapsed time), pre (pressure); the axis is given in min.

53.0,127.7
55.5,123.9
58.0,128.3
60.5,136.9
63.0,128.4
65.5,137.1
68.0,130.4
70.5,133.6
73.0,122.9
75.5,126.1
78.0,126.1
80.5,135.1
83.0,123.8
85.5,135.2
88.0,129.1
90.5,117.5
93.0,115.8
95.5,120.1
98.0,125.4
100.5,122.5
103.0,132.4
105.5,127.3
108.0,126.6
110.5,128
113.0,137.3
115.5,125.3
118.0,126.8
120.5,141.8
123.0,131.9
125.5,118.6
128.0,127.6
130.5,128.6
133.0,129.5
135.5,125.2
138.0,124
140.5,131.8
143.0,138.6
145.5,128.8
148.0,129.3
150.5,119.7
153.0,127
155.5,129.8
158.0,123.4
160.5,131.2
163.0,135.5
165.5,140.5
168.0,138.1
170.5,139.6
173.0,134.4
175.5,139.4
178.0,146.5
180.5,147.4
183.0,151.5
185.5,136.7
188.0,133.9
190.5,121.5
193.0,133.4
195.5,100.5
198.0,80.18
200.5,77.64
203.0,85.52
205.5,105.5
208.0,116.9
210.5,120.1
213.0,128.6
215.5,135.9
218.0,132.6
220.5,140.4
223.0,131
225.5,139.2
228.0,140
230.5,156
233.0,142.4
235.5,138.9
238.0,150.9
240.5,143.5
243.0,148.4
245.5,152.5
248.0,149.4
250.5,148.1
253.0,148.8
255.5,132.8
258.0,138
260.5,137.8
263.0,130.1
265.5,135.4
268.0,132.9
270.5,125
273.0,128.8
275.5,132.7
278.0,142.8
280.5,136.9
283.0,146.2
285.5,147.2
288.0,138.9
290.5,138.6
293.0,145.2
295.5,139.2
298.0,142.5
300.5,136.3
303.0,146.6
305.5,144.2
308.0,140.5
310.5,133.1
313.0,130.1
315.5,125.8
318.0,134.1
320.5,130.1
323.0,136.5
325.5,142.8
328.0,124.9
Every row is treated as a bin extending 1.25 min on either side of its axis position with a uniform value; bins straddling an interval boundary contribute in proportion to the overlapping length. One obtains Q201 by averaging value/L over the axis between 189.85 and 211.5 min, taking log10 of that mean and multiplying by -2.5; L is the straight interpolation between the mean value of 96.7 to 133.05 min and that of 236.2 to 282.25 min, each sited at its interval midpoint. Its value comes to 0.286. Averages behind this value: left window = 129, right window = 140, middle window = 104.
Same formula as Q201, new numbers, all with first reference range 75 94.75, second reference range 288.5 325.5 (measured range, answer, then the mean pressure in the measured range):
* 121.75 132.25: 0.01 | 127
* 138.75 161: 0.01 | 129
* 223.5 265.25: -0.07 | 143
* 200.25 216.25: 0.19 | 111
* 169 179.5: -0.08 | 140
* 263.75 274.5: 0.04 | 131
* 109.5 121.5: -0.03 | 132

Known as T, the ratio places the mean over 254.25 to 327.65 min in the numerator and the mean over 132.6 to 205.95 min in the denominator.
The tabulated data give 1.1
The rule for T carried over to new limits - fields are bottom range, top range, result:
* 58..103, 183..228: 0.94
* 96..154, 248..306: 1.08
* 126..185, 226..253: 1.10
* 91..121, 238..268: 1.12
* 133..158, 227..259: 1.14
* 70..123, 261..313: 1.08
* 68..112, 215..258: 1.13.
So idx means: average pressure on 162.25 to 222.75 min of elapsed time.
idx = 126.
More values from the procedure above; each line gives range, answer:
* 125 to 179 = 131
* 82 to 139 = 127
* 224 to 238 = 144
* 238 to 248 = 149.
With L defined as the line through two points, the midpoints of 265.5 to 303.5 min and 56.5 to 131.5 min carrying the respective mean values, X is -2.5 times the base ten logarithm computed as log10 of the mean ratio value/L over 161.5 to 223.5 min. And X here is 0.06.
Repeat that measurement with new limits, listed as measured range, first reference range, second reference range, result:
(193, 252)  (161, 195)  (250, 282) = 0.06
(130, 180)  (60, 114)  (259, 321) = -0.01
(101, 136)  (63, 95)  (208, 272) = 0.01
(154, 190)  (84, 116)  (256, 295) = -0.05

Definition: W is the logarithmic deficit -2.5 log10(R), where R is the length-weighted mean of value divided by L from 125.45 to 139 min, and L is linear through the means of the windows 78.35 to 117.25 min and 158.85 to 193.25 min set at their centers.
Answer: 0.05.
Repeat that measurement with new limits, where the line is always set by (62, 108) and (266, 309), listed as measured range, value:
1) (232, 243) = -0.06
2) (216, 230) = -0.02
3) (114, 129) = 0.00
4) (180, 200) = 0.09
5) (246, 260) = -0.05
